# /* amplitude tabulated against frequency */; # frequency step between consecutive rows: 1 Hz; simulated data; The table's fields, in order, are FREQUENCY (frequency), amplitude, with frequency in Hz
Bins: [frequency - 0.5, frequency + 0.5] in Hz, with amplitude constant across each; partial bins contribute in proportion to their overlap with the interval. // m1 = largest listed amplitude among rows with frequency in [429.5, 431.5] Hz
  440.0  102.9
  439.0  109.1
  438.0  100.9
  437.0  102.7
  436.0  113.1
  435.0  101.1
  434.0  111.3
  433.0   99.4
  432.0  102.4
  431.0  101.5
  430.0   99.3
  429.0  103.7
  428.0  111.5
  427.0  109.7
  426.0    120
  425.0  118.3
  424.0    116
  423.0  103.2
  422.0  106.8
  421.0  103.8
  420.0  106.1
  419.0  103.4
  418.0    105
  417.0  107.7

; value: 101.5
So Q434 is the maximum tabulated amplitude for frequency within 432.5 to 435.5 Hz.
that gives 111.3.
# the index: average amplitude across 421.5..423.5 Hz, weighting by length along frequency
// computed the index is 105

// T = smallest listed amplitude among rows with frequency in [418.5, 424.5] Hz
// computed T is 103.2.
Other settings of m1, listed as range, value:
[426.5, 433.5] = 111.5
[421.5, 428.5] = 120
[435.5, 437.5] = 113.1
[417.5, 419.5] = 105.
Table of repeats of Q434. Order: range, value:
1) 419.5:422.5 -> 106.8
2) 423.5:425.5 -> 118.3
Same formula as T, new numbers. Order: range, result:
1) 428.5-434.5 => 99.3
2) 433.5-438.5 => 100.9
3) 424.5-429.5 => 103.7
